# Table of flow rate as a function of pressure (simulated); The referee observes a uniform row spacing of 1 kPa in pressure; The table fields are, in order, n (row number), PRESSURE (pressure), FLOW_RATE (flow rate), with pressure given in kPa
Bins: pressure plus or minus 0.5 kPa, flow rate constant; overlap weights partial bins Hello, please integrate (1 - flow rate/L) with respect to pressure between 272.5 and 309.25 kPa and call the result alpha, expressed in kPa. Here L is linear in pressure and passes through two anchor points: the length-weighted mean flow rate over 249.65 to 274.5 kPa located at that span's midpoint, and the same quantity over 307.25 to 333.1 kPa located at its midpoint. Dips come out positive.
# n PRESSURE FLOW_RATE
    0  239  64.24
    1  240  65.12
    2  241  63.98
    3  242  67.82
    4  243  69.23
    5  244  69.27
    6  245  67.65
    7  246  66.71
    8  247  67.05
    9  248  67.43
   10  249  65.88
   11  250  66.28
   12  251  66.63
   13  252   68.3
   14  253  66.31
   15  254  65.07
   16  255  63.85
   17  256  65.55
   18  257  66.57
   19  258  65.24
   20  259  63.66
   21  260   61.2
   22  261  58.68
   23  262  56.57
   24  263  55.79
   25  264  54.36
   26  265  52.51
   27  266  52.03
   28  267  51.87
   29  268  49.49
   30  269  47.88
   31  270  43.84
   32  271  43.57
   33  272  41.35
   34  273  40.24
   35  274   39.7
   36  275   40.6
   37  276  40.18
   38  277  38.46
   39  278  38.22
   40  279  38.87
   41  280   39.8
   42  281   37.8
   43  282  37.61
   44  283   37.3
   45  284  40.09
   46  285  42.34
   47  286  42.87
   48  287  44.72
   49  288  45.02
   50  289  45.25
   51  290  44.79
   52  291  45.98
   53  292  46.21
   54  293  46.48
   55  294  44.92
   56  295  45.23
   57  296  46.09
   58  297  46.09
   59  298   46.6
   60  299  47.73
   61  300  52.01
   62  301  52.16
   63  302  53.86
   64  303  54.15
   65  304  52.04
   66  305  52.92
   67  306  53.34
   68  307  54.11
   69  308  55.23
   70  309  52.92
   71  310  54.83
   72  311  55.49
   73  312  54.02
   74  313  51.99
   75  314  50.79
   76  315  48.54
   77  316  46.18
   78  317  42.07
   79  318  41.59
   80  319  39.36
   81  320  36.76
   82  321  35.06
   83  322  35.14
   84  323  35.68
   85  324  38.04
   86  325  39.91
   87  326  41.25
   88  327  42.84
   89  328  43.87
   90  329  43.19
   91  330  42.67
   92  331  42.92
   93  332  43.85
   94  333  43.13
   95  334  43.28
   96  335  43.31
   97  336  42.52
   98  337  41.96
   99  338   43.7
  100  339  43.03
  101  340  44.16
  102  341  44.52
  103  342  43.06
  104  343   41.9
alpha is 3.5 kPa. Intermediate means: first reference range 56.2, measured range 45.4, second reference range 44.6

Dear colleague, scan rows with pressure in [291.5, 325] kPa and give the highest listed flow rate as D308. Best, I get 55.49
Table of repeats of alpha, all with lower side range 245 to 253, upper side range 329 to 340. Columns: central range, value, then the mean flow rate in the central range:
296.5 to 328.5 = 1.5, 47.1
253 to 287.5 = 7.0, 49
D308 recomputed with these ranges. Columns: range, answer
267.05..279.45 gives 49.49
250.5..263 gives 68.3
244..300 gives 69.27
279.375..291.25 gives 45.98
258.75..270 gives 63.66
